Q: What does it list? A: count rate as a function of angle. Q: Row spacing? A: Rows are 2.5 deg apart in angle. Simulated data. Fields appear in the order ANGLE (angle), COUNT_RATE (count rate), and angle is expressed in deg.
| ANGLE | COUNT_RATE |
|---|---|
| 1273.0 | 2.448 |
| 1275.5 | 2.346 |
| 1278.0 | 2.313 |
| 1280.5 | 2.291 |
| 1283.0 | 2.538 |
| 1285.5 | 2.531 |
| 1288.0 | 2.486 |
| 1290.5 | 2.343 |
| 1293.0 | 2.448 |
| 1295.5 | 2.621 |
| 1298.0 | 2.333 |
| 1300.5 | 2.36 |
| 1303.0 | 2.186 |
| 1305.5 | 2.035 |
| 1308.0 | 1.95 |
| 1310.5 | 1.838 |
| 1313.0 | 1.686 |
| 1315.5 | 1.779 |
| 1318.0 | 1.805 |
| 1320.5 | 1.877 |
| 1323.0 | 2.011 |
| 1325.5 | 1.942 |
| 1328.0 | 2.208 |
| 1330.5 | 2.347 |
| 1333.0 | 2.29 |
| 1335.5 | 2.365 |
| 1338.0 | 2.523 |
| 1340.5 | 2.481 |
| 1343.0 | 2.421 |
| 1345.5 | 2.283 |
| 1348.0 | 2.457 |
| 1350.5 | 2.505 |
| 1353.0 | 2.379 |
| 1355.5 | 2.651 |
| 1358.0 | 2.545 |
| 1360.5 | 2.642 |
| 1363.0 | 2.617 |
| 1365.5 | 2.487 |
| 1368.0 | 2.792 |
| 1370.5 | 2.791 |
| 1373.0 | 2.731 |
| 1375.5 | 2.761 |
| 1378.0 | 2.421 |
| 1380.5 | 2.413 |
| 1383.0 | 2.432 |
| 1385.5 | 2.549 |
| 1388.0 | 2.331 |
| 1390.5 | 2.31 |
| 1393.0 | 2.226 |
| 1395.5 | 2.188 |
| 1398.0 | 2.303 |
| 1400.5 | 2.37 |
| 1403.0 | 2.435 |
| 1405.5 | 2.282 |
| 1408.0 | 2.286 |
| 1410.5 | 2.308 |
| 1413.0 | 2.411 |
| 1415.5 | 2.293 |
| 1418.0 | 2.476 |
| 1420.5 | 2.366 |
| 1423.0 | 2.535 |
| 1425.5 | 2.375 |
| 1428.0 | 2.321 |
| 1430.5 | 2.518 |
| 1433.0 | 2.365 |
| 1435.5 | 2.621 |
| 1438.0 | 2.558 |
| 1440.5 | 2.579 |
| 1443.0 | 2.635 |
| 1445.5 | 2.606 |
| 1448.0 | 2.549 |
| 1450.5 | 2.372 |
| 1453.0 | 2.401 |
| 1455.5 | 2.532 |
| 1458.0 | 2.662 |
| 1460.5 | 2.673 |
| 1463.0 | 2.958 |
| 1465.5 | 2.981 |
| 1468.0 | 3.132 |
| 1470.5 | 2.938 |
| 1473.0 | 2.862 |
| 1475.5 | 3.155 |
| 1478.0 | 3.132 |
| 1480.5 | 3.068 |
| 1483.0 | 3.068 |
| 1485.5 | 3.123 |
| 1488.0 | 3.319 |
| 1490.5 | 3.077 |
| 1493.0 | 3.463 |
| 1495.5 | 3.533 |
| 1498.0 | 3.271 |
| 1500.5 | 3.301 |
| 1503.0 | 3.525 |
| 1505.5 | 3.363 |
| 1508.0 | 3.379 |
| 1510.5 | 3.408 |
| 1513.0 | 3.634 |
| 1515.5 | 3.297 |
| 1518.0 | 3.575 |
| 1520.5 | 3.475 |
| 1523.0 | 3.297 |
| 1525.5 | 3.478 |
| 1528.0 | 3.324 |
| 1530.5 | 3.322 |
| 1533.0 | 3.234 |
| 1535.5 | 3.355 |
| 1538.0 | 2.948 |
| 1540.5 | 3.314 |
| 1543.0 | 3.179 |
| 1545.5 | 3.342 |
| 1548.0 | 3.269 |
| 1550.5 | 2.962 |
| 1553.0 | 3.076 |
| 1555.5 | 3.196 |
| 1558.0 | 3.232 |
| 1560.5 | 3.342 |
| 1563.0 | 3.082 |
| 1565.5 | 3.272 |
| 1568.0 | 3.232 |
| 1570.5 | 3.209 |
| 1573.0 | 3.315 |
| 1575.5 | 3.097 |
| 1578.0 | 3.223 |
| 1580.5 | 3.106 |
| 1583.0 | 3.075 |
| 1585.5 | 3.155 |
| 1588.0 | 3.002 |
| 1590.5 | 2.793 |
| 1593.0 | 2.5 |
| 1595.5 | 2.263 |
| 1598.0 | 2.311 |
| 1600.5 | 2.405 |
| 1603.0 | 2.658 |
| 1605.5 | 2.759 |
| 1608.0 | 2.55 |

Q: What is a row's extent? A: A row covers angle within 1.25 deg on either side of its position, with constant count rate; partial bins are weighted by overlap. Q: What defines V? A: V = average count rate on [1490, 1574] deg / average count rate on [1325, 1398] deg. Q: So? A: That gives 1.35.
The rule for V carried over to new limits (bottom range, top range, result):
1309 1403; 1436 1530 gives 1.31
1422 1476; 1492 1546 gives 1.27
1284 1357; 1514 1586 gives 1.44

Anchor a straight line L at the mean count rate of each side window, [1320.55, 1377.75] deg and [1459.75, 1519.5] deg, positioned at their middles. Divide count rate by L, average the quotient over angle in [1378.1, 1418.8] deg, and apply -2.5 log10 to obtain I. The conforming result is 0.158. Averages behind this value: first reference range 2.45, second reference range 3.22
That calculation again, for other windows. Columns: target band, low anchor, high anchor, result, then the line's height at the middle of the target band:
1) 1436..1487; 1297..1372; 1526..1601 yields -0.03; 2.73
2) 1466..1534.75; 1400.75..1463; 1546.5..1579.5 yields -0.15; 2.85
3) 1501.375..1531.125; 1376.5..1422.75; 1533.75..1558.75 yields -0.14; 3.02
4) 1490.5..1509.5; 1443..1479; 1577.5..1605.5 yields -0.22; 2.77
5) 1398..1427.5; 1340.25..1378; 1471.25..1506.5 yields 0.20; 2.84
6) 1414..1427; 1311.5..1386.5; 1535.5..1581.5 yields 0.10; 2.65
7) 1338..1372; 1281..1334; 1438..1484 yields -0.08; 2.36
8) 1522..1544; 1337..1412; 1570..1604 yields -0.19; 2.76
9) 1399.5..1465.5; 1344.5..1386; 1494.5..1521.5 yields 0.19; 2.97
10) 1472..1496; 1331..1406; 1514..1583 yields -0.07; 2.97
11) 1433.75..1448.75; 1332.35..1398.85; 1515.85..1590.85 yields 0.08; 2.78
